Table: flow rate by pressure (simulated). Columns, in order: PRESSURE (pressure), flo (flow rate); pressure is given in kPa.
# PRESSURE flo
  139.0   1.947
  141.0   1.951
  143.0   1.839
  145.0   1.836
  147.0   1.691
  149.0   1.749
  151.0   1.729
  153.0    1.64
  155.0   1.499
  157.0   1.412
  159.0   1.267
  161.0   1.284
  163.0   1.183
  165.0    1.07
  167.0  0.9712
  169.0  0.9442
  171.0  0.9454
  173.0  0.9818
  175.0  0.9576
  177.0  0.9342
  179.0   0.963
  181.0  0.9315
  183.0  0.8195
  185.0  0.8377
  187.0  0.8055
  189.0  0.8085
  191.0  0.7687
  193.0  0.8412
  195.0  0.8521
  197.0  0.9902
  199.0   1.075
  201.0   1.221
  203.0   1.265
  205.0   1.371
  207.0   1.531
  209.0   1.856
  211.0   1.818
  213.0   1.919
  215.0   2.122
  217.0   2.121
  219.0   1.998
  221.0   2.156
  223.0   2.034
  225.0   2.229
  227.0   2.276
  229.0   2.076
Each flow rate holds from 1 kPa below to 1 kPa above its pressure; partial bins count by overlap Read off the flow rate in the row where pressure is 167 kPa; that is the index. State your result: 0.9712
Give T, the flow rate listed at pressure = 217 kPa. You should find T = 2.121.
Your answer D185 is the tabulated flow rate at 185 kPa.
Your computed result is 0.8377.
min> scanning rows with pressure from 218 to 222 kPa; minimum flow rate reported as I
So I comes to 1.998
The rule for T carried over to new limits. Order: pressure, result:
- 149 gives 1.749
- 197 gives 0.9902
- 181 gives 0.9315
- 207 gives 1.531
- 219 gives 1.998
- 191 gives 0.7687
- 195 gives 0.8521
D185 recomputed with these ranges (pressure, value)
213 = 1.919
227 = 2.276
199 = 1.075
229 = 2.076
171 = 0.9454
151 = 1.729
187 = 0.8055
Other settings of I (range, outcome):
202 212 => 1.265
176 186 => 0.8195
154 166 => 1.07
